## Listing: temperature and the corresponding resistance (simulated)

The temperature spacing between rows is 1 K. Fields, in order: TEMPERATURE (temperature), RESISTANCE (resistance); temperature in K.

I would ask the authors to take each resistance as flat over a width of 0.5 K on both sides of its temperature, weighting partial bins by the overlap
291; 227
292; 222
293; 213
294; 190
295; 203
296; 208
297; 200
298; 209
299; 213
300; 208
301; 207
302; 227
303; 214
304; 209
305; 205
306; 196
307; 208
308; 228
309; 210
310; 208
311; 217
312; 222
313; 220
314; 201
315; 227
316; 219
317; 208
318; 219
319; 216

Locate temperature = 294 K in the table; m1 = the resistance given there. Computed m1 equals 190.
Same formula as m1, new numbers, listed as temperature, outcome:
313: 220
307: 208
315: 227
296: 208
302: 227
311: 217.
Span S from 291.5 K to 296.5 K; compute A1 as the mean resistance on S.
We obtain 207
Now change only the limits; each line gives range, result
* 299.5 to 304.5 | 213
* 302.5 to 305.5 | 209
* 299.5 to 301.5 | 208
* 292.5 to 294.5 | 202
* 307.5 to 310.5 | 215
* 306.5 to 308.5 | 218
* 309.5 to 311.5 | 212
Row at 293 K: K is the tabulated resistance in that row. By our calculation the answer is 213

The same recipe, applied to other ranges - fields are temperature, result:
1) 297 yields 200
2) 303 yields 214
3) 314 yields 201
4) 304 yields 209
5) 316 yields 219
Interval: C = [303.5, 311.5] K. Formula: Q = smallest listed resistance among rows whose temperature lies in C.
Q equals 196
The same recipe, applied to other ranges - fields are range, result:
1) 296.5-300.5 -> 200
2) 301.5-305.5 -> 205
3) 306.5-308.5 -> 208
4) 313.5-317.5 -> 201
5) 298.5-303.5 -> 207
